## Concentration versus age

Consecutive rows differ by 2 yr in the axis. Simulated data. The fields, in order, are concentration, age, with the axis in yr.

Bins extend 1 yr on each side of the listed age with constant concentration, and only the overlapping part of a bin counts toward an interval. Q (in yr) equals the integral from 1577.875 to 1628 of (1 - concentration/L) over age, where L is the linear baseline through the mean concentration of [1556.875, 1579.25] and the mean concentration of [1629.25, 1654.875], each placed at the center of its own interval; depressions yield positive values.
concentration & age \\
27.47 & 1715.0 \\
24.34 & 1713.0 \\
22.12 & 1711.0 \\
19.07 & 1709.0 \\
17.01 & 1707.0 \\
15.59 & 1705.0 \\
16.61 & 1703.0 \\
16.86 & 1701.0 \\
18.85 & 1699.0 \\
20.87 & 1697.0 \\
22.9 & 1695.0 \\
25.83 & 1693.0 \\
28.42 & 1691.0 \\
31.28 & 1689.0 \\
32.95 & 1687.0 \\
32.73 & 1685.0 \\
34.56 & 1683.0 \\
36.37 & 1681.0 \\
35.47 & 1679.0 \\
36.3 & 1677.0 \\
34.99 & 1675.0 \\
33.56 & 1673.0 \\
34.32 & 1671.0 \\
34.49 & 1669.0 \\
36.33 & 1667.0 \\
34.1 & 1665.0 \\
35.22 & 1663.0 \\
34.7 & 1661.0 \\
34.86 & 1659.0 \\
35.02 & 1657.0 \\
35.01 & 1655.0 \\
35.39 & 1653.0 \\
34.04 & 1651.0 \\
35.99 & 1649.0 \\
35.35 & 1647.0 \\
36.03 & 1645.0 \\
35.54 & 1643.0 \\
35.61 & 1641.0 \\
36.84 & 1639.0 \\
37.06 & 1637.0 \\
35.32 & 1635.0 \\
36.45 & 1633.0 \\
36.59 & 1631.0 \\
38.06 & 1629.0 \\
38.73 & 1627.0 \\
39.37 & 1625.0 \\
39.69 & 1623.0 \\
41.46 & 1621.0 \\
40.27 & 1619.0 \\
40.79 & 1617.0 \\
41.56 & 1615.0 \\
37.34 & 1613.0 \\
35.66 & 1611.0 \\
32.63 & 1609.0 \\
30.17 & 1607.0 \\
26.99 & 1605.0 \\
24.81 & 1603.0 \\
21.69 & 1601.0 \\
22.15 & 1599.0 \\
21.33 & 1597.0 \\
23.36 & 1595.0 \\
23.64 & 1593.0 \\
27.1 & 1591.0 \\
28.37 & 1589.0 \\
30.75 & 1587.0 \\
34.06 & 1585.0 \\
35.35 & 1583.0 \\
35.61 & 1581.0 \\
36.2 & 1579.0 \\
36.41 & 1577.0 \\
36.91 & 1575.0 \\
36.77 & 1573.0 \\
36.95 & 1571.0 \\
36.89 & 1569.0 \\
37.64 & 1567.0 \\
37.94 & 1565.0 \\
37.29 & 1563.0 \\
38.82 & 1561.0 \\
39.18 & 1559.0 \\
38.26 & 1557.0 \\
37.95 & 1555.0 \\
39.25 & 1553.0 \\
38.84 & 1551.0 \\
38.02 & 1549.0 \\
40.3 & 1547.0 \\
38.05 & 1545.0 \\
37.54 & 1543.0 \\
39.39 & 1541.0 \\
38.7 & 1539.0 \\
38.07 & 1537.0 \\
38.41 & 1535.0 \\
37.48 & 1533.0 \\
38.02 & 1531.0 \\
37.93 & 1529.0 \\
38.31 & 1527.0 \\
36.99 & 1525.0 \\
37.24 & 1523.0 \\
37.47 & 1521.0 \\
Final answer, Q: 5.9 yr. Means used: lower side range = 37.4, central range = 32.4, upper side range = 35.9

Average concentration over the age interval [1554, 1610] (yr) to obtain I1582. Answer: 32.3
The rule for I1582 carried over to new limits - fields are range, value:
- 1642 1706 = 31.3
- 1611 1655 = 37.4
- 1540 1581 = 37.9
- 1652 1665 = 35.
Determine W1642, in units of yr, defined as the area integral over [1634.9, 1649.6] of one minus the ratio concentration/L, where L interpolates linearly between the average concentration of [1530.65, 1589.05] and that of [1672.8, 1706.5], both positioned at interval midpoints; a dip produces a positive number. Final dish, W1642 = -2.3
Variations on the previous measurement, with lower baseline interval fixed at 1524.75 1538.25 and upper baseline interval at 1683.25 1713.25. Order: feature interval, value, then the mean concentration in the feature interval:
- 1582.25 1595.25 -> 1.5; 29.1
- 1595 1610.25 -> 2.9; 25.7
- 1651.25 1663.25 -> -3.6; 35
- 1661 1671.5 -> -3.5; 34.9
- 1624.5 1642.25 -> -4.9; 37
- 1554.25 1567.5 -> -1.1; 38.2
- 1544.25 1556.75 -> -0.8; 38.7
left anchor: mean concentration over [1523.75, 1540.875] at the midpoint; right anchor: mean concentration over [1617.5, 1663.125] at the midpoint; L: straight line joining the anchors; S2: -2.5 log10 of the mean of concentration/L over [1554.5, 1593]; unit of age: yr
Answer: 0.06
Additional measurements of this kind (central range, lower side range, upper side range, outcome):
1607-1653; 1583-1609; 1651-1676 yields -0.20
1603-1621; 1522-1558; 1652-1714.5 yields -0.05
